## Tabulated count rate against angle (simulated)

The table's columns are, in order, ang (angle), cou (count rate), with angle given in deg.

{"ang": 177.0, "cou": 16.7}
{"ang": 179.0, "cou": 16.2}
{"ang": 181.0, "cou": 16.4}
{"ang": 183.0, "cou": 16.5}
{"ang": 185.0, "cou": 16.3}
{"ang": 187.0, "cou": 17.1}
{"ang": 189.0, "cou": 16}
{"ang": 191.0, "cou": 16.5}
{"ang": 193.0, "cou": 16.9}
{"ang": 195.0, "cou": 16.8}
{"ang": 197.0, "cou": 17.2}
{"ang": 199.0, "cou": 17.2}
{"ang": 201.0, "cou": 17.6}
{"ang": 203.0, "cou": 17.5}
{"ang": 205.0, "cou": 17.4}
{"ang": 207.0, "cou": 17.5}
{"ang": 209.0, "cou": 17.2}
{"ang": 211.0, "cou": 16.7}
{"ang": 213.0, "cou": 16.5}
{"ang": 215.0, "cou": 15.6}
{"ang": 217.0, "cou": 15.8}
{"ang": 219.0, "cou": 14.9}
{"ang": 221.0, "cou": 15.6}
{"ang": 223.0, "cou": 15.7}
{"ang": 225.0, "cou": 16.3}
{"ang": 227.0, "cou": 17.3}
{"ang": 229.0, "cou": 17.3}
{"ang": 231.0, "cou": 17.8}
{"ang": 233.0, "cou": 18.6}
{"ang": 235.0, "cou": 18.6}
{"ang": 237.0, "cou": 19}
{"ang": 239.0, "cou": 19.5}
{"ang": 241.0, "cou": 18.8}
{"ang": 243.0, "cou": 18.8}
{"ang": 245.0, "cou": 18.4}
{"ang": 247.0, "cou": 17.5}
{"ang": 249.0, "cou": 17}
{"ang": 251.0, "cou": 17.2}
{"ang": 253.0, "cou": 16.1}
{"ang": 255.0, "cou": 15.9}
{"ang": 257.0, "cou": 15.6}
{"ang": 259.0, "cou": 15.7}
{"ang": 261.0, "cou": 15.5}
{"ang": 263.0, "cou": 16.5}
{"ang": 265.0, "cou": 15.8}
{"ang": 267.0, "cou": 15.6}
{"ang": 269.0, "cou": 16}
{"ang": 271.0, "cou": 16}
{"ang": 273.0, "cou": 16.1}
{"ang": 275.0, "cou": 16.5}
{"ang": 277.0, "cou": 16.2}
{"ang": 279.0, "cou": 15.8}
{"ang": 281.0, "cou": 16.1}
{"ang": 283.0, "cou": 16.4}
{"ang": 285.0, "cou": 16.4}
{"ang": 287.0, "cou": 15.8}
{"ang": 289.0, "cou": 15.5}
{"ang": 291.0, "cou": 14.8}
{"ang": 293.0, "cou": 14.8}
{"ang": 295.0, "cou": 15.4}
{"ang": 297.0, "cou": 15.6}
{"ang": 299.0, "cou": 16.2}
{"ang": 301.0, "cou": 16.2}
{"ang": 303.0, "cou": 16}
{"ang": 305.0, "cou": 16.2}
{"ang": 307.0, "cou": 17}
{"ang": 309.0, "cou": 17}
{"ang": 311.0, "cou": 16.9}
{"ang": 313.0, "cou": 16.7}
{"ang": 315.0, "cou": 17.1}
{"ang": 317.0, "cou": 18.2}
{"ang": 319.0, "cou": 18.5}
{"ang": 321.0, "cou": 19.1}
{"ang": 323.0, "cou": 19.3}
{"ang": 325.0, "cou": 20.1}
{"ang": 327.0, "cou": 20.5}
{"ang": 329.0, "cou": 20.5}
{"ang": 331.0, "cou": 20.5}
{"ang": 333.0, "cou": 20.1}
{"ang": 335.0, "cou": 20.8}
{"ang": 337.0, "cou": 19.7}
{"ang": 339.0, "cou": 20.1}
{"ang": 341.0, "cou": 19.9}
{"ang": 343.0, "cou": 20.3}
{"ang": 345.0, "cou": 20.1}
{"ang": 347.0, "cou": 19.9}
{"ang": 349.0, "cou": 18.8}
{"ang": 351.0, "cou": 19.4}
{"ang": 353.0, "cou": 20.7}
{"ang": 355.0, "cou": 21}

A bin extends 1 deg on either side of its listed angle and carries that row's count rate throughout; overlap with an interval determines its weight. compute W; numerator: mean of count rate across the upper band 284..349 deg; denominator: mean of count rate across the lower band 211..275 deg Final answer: 1.07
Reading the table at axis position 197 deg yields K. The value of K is 17.2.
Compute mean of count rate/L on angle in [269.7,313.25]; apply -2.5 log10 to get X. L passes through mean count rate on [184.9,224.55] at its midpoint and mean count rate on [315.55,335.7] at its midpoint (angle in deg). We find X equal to 0.17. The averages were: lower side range 16.6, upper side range 19.7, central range 16.1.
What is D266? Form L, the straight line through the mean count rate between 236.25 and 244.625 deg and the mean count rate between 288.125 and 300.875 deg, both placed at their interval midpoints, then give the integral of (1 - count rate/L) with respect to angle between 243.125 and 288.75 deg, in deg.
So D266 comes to 2.57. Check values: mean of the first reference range 19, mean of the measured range 16.3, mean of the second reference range 15.4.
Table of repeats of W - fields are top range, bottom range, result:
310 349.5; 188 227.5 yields 1.17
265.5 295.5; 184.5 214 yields 0.93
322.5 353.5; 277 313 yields 1.25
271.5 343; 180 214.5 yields 1.04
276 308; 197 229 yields 0.96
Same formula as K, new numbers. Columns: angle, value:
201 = 17.6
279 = 15.8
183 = 16.5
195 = 16.8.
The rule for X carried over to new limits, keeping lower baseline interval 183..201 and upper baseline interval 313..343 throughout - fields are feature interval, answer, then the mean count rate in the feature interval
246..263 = 0.11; 16.3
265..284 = 0.15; 16.1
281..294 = 0.19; 15.7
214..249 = 0.01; 17.4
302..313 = 0.15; 16.6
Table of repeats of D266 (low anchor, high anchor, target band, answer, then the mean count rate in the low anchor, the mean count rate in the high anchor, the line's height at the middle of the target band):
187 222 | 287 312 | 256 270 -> 0.4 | 16.7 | 16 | 16.2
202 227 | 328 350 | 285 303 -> 3.0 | 16.4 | 20.1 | 18.7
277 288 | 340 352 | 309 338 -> -0.9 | 16.1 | 19.7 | 18.4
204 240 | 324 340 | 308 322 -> 1.5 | 17.1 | 20.3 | 19.8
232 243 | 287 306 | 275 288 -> 0.3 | 18.9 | 15.6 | 16.5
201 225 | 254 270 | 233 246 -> -2.2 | 16.4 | 15.8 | 16.1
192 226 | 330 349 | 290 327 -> 4.3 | 16.6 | 20.1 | 19.3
